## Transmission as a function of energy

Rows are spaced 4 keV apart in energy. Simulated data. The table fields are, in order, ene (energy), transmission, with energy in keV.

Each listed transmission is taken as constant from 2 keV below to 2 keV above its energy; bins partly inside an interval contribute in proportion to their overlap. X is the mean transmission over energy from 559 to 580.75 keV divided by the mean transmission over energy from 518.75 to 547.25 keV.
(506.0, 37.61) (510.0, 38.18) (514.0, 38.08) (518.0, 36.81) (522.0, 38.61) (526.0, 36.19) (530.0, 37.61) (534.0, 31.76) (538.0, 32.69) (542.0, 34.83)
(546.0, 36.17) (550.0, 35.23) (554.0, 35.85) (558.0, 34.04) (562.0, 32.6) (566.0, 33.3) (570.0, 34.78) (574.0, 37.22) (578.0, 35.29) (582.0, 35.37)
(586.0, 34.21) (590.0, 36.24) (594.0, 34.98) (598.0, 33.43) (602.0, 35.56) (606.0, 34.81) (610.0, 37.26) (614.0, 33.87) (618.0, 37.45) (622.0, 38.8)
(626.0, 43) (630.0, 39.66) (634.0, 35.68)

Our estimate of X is 0.98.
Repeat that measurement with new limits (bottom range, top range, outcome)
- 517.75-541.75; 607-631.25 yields 1.08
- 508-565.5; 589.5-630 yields 1.03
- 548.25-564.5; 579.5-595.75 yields 1.02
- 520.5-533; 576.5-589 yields 0.95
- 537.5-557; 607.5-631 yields 1.09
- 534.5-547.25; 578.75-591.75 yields 1.03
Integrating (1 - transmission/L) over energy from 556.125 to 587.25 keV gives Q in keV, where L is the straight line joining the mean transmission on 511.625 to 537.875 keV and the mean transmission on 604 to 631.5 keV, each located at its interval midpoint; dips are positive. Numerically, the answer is 2.0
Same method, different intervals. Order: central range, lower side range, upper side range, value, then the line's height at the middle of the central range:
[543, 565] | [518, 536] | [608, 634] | 1.2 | 36.7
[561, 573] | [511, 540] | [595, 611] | 0.5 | 35.5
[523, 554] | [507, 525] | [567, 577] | 1.5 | 36.9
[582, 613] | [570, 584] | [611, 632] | 1.6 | 37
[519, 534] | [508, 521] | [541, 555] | 0.1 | 37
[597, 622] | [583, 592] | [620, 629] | 1.8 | 38.5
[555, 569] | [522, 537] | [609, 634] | 1.1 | 36.4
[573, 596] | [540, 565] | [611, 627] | 0.5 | 36.3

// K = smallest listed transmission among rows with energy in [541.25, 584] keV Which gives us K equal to 32.6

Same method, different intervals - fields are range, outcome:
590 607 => 33.43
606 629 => 33.87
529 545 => 31.76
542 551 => 34.83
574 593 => 34.21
